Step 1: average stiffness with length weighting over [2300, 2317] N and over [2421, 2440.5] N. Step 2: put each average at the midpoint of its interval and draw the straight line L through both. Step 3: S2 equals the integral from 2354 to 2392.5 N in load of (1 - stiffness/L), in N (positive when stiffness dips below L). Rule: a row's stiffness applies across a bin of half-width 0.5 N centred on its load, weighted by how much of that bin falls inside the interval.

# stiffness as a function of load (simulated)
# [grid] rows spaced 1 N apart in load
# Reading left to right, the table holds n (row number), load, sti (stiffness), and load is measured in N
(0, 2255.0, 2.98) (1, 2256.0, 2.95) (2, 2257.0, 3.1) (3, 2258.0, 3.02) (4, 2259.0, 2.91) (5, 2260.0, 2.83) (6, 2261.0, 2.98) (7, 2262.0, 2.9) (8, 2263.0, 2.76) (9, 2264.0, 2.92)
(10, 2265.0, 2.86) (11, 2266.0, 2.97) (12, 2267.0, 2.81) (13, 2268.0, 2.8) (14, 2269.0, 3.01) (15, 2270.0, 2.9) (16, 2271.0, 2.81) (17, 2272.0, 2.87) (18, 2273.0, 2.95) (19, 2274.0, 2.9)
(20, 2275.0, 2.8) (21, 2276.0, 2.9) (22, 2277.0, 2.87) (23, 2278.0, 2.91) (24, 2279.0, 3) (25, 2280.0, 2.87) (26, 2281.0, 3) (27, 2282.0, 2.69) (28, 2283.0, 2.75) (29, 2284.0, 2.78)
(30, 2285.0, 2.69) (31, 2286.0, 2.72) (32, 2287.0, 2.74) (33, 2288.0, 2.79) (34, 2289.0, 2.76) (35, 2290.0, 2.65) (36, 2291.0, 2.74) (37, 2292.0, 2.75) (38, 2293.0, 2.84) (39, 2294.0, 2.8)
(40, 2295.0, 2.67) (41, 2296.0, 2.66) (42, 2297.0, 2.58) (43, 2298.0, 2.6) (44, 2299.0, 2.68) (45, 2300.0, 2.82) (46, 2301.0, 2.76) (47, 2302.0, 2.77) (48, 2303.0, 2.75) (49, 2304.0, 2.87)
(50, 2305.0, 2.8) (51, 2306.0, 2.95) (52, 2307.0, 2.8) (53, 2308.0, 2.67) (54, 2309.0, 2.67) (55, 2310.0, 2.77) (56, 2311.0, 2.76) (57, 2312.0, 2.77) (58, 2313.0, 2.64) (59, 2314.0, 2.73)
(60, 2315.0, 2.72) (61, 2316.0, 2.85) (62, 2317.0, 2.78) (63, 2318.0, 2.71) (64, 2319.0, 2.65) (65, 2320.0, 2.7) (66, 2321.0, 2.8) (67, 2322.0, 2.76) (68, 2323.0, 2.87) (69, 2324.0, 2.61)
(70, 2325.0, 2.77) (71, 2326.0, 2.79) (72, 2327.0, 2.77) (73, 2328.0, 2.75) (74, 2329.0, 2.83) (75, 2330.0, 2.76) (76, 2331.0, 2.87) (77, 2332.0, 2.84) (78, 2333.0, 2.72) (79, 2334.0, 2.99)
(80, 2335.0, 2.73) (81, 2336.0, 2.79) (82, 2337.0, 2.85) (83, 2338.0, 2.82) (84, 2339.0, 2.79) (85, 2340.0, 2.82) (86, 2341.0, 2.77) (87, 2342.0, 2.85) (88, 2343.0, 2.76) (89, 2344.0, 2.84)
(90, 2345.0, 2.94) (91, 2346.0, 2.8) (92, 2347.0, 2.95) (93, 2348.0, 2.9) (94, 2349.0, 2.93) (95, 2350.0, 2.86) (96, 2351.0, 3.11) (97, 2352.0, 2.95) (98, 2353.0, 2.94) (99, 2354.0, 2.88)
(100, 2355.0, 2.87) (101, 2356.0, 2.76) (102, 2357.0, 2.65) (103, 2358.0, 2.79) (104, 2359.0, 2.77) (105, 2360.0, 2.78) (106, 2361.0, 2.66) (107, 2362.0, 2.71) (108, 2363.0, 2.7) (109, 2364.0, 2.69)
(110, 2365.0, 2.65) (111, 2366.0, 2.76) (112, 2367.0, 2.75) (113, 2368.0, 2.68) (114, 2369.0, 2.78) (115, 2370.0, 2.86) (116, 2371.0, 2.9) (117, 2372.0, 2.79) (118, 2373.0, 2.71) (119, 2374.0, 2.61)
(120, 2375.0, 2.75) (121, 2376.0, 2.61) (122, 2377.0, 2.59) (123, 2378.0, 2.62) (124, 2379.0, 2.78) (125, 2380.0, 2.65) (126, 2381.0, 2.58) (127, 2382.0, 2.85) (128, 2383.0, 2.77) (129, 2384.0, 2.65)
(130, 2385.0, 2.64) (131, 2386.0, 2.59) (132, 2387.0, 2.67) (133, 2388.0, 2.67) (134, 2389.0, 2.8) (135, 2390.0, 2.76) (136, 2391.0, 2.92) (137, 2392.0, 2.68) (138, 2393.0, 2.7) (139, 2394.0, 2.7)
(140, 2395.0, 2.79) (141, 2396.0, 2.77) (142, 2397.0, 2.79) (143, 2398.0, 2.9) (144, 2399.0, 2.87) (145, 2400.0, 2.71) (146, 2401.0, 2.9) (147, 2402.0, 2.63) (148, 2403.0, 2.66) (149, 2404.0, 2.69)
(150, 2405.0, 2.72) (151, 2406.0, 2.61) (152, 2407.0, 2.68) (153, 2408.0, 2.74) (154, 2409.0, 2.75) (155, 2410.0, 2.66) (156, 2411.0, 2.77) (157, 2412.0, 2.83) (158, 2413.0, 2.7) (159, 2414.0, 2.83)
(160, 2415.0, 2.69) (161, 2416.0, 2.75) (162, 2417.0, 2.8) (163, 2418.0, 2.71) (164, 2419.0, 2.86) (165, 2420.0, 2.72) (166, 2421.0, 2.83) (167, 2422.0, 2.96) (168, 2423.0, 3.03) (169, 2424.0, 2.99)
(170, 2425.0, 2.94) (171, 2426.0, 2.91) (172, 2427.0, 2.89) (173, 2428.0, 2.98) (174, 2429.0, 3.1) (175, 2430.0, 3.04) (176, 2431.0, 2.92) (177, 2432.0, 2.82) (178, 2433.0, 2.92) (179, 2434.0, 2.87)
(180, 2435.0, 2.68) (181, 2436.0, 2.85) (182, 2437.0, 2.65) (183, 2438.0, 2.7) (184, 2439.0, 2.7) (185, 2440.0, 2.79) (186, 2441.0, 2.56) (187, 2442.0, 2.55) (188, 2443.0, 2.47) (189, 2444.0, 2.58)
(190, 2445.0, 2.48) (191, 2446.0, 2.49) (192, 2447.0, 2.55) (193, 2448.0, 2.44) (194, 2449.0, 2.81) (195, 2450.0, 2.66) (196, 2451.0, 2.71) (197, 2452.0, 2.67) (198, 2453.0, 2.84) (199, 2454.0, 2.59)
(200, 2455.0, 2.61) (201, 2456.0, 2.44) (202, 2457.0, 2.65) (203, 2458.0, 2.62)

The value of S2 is 1.4 N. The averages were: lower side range 2.77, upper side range 2.88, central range 2.72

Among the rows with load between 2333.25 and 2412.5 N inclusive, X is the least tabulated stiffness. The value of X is 2.58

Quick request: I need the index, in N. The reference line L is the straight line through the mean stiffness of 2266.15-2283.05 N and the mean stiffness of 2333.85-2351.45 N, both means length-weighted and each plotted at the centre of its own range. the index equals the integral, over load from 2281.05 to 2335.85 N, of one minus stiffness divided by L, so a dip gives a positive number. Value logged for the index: 2.1 N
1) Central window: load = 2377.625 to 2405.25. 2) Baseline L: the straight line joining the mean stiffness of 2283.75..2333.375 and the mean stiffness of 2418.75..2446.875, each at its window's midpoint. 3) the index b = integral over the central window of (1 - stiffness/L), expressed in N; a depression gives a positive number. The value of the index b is 0.5 N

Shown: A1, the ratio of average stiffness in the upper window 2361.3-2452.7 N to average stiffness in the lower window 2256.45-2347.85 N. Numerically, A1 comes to 0.98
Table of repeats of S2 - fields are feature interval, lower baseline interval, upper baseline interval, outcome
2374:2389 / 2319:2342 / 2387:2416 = 0.5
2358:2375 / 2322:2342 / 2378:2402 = 0.1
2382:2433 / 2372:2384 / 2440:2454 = -2.7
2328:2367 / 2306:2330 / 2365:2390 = -1.2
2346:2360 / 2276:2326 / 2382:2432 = -0.5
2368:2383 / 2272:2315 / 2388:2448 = 0.3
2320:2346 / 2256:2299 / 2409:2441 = 0.3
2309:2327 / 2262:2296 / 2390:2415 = 0.4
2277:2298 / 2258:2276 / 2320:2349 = 0.7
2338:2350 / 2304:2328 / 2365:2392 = -0.5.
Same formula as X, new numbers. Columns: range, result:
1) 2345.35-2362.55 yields 2.65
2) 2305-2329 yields 2.61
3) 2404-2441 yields 2.56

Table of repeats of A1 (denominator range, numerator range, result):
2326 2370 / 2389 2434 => 1.00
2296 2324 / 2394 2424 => 1.01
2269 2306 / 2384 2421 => 0.98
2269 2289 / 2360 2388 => 0.95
